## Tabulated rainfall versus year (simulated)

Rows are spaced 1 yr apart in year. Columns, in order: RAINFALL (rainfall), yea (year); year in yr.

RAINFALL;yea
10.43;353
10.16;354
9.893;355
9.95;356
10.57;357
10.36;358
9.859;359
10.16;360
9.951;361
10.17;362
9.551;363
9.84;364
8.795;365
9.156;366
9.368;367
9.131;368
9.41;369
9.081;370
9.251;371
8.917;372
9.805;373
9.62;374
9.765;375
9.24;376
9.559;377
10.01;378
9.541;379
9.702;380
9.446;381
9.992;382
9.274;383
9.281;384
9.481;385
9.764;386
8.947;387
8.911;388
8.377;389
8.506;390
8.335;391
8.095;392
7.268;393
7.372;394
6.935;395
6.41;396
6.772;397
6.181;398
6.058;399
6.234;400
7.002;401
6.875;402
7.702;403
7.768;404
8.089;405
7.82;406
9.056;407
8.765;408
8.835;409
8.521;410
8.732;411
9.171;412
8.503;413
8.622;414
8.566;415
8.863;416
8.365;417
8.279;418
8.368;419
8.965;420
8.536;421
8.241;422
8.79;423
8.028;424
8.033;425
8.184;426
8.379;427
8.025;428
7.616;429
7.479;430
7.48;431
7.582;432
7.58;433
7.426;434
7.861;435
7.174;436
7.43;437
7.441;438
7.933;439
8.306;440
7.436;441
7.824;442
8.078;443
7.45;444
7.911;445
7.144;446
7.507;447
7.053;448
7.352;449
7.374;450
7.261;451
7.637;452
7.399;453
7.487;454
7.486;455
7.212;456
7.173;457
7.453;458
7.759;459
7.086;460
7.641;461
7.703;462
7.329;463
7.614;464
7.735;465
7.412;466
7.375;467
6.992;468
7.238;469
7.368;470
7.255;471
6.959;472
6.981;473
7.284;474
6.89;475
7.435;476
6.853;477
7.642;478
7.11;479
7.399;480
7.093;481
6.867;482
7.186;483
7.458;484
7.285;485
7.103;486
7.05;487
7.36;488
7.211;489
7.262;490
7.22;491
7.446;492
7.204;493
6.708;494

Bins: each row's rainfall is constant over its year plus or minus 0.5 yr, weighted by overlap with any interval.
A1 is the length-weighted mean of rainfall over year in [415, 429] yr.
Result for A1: 8.37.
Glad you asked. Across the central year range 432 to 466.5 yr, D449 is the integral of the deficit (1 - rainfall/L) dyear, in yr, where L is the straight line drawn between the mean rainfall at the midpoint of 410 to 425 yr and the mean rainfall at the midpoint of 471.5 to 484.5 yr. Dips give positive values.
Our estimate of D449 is 1.32 yr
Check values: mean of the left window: 8.55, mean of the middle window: 7.52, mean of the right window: 7.17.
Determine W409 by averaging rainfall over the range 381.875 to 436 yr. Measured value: 8.09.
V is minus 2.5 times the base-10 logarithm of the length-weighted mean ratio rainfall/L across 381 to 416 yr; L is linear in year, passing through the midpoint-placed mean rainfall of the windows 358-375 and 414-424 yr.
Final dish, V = 0.10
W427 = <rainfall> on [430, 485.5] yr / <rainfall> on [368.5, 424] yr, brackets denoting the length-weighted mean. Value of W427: 0.87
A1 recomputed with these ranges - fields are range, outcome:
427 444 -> 7.68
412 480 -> 7.68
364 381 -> 9.41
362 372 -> 9.31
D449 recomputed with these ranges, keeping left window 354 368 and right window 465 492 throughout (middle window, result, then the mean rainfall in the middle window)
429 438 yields 0.8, 7.5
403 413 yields 0.3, 8.49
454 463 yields 0.3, 7.44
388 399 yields 2.0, 7.43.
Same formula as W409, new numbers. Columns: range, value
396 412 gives 7.64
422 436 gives 7.87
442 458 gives 7.45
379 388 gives 9.46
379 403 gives 8.08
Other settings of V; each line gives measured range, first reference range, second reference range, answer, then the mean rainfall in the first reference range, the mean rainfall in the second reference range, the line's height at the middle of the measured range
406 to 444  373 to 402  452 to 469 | -0.033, 8.43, 7.43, 7.91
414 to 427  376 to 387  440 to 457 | -0.011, 9.56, 7.49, 8.36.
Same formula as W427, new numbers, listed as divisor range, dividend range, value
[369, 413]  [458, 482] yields 0.86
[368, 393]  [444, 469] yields 0.80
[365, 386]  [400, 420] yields 0.88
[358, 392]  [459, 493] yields 0.77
